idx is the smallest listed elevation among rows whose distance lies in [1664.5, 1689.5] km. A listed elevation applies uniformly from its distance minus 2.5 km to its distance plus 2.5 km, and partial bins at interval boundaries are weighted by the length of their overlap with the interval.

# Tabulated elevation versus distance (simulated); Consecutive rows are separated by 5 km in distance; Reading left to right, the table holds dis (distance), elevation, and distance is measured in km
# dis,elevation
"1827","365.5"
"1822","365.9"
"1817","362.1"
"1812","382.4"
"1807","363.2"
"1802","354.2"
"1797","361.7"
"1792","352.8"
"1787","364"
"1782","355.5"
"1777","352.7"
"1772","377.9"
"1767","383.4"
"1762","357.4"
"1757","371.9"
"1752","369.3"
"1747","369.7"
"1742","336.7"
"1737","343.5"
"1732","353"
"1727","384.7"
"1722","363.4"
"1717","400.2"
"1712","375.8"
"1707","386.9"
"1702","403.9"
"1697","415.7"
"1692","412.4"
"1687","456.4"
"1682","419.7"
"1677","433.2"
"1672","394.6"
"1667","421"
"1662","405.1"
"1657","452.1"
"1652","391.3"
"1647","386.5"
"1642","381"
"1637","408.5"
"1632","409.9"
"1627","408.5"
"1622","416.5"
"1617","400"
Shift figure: 394.6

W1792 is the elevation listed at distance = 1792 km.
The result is 352.8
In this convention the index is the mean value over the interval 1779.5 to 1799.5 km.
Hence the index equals 358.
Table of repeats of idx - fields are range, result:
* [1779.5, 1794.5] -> 352.8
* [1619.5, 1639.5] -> 408.5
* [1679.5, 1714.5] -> 375.8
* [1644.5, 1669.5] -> 386.5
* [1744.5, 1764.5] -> 357.4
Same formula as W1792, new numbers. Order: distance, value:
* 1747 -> 369.7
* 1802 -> 354.2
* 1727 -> 384.7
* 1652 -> 391.3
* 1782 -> 355.5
